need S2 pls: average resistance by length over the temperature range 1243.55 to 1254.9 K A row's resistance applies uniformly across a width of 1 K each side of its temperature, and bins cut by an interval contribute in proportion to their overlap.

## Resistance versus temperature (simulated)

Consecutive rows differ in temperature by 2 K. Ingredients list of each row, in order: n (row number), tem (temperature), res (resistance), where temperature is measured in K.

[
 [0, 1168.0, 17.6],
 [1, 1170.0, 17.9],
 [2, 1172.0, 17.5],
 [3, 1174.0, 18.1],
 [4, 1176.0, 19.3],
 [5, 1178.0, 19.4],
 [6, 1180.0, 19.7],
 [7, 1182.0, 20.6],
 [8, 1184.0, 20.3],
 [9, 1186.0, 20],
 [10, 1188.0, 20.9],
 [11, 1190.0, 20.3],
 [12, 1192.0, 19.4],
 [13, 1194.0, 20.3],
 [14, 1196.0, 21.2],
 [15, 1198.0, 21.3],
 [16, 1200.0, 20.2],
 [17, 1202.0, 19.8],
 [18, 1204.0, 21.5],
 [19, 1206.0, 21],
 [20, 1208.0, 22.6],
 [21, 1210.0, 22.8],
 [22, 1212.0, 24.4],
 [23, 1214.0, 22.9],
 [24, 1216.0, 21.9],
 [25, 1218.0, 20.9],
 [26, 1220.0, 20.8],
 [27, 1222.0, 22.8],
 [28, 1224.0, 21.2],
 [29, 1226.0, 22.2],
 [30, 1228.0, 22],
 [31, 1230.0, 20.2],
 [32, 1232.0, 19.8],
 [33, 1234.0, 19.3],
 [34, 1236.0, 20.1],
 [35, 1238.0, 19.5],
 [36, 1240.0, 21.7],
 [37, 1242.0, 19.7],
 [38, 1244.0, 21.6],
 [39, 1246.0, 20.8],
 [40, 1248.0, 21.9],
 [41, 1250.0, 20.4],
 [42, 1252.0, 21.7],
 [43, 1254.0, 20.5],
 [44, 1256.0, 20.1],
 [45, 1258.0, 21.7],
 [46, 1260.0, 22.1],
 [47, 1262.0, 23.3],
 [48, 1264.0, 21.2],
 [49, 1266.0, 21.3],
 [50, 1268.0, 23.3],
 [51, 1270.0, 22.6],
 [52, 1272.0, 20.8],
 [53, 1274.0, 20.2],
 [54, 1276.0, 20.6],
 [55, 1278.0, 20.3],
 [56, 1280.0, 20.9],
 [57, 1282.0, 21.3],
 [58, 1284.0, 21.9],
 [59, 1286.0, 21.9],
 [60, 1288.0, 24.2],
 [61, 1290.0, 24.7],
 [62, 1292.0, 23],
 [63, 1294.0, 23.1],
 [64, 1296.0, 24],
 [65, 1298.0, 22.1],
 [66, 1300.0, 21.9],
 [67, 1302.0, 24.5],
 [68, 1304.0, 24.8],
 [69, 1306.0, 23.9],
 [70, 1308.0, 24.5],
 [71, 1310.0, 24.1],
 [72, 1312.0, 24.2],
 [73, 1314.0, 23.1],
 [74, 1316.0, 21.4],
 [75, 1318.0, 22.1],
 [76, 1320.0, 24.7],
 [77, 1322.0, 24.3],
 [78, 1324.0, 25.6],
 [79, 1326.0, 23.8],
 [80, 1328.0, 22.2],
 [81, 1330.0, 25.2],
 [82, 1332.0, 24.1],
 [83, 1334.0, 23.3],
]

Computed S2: 21.1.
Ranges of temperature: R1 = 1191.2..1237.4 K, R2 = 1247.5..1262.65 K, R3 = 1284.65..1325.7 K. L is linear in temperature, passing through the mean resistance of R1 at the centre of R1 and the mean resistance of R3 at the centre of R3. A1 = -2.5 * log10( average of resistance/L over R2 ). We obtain 0.04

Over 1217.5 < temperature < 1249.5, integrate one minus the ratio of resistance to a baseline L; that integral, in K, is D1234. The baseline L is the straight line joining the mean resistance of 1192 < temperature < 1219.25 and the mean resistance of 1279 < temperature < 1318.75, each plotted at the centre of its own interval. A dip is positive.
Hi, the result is 1.57 K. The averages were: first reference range 21.5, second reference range 23.1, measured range 20.9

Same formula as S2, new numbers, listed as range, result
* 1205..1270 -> 21.4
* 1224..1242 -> 20.6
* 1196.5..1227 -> 21.7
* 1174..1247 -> 20.9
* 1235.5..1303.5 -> 21.8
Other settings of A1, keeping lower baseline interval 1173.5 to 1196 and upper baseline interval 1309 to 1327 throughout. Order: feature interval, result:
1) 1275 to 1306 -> 0.013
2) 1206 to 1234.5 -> -0.040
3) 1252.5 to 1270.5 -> 0.017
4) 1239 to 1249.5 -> 0.026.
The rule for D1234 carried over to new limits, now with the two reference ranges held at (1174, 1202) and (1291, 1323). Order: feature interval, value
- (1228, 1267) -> 1.6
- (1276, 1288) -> 0.7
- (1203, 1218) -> -1.1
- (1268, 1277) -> 0.5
